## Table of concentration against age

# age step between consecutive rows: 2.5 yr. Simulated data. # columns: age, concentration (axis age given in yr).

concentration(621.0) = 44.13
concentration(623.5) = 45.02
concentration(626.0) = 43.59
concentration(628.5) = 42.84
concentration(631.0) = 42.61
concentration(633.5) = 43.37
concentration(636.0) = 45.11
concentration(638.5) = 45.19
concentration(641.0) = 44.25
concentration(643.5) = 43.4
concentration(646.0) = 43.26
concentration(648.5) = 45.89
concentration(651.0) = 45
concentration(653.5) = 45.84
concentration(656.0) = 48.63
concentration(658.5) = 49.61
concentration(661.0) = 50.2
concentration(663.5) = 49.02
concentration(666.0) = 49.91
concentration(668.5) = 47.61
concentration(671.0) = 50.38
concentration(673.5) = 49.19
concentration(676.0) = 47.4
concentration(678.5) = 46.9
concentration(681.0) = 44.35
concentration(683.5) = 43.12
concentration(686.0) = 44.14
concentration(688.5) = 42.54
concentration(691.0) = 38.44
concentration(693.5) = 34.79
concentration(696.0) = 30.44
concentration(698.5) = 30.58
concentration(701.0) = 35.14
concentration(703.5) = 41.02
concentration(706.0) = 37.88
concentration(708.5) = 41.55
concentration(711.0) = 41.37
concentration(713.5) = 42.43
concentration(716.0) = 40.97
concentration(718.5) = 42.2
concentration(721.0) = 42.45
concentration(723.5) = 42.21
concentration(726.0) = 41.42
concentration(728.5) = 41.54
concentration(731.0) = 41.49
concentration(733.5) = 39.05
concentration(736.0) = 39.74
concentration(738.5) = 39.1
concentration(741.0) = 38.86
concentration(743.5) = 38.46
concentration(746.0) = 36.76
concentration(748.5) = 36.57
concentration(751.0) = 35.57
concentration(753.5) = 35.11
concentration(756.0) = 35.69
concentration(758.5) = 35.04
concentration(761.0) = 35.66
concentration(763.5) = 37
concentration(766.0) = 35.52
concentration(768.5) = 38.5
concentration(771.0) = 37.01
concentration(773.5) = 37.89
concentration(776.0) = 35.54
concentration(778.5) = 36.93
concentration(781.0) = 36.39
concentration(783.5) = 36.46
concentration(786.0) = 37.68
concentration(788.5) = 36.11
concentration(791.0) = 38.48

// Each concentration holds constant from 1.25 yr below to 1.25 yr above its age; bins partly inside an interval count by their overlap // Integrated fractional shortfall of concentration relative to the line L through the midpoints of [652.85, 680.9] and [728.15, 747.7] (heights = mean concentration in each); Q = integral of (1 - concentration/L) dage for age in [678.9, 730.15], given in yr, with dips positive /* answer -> 4.02 yr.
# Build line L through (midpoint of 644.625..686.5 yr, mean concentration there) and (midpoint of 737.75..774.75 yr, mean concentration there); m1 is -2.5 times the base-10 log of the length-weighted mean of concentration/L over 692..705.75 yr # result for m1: 0.240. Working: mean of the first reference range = 47.1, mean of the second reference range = 36.8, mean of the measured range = 34.7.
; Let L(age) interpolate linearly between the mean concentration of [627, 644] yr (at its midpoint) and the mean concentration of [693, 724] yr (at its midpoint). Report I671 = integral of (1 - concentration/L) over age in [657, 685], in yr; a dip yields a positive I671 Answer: -4.5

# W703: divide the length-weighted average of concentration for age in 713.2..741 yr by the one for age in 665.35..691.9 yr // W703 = 0.89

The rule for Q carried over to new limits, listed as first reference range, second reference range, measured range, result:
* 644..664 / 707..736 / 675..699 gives 2.1 yr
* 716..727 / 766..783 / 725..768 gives 2.0 yr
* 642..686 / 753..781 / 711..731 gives -0.4 yr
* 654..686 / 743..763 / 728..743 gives -0.5 yr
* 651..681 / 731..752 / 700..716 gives 1.0 yr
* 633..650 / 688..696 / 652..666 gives -2.3 yr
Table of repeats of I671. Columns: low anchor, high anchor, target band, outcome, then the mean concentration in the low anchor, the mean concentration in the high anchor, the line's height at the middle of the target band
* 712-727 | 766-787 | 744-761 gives 1.4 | 41.9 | 37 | 39.1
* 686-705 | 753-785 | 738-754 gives -0.3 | 36.7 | 36.4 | 36.5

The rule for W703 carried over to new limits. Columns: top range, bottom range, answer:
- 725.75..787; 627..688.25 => 0.81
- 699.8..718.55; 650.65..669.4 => 0.83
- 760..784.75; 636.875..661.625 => 0.80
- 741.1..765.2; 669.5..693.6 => 0.81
